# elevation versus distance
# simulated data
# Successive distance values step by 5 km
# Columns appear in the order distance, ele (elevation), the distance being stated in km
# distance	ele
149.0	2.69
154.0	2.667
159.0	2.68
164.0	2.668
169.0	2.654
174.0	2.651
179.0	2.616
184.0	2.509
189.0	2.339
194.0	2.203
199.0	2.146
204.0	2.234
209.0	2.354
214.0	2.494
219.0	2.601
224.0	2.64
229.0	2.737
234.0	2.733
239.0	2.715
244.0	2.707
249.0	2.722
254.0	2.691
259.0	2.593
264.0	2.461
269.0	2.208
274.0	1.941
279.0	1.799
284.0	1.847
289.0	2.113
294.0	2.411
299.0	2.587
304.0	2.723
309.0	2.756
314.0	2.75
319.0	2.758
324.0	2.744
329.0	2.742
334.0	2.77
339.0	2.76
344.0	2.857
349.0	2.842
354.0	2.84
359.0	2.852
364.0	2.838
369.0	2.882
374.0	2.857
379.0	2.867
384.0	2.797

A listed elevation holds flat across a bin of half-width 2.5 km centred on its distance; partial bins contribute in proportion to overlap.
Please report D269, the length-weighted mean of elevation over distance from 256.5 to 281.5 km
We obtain 2.2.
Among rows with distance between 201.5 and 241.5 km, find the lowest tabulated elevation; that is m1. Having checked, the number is 2.234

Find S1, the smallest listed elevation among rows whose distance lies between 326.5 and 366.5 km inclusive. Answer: 2.742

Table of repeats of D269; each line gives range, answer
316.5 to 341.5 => 2.75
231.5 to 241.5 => 2.72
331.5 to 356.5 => 2.81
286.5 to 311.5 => 2.52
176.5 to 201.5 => 2.36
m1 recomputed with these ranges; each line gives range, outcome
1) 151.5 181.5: 2.616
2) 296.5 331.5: 2.587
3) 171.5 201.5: 2.146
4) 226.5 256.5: 2.691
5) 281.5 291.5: 1.847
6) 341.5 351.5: 2.842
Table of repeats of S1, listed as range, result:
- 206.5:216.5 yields 2.354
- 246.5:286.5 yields 1.799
